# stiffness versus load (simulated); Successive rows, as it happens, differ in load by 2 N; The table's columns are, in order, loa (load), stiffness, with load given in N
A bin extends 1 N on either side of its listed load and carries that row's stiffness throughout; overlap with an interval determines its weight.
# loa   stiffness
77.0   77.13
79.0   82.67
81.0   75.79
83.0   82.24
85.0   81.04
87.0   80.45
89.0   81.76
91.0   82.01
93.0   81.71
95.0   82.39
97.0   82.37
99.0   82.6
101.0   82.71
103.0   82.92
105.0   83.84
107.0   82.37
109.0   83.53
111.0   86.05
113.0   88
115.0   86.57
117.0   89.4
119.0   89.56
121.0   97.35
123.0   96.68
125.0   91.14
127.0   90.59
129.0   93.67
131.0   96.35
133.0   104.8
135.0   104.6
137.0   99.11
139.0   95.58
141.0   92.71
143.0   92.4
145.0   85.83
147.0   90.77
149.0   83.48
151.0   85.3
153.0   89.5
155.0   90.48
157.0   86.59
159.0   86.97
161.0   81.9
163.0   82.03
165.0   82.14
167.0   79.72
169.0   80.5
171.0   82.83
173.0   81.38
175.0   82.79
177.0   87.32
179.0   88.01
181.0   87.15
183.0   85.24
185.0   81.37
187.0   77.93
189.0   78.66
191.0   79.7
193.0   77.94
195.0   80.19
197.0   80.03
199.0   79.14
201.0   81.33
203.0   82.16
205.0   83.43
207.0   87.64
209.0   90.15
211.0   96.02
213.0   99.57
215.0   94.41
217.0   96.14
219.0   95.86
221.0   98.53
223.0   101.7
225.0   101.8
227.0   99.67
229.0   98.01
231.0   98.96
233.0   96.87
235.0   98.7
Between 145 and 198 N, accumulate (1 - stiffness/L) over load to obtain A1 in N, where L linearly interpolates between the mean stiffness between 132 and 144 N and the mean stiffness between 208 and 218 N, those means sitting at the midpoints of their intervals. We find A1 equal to 7.3 N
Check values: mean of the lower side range 98.2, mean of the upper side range 95.3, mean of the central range 83.5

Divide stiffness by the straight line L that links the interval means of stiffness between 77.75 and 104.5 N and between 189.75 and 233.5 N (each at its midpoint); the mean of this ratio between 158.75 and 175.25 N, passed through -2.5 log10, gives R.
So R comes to 0.07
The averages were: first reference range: 81.6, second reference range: 90.7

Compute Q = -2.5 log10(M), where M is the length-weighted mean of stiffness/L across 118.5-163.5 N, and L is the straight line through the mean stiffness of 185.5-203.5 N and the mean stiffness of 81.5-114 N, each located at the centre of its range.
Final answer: -0.13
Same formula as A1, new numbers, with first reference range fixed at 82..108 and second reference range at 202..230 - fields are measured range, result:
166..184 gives 1.3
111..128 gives -1.2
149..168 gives 0.8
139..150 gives -0.3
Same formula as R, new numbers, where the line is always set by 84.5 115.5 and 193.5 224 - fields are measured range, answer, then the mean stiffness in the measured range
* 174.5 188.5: 0.05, 84.1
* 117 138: -0.14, 96.1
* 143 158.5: -0.02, 87.7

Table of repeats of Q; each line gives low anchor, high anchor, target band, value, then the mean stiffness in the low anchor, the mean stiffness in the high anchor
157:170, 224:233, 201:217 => 0.048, 82.5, 99.3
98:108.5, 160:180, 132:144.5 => -0.179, 82.9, 82.9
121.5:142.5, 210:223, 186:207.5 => 0.201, 96.4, 97.1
